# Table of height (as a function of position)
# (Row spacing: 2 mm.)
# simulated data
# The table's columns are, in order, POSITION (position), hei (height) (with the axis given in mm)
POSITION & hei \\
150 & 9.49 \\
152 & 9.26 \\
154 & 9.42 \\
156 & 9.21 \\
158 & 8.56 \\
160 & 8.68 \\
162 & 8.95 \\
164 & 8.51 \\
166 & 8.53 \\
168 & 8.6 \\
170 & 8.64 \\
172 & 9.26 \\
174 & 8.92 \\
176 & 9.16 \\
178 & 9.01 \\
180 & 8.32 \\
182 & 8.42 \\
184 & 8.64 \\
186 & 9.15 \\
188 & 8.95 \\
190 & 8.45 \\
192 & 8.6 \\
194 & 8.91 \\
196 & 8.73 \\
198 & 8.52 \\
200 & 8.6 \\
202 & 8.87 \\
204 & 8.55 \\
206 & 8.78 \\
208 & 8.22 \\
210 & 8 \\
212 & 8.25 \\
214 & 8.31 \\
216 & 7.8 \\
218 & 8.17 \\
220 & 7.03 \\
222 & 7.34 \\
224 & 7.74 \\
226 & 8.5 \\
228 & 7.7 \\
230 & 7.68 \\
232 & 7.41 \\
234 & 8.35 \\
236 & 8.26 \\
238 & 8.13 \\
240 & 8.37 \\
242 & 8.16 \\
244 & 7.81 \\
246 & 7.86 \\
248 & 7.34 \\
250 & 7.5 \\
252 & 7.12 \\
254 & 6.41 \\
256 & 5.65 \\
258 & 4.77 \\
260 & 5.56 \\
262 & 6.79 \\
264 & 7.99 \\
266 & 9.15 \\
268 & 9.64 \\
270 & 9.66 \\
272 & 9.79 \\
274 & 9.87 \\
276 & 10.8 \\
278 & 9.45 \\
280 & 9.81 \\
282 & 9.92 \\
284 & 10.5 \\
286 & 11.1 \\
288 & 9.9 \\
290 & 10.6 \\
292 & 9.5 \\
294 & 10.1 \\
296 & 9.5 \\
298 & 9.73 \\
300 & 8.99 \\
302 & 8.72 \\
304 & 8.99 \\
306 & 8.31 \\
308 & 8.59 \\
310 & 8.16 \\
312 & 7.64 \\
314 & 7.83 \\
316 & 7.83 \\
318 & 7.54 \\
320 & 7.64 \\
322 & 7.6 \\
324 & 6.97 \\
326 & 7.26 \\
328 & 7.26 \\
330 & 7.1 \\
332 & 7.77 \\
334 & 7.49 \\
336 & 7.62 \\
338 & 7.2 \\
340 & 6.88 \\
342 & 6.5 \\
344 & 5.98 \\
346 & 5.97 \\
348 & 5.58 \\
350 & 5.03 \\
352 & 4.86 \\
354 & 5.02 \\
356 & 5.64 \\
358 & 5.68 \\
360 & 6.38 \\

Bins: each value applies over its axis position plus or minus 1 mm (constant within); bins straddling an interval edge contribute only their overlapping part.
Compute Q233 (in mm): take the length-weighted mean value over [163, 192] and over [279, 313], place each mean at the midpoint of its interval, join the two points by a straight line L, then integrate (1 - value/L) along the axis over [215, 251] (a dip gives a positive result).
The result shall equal 4.84 mm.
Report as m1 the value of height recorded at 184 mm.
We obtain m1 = 8.64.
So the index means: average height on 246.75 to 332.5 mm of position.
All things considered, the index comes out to 8.43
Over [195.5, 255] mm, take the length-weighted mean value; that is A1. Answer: 7.98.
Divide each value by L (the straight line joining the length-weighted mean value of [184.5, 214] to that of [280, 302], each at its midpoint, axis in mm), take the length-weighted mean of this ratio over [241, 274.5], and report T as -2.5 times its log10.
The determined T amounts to 0.23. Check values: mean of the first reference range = 8.6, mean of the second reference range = 9.92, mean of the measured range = 7.68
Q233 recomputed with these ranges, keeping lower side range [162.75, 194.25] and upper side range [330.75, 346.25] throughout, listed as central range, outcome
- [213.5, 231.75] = 1.07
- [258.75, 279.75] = -3.04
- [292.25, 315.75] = -4.49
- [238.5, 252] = 0.36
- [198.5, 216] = 0.04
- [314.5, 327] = -0.55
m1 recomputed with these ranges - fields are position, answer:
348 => 5.58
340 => 6.88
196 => 8.73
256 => 5.65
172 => 9.26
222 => 7.34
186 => 9.15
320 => 7.64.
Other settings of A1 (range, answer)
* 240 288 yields 8.41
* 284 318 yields 9.09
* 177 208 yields 8.68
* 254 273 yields 7.6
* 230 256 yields 7.64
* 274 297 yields 10.1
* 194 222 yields 8.28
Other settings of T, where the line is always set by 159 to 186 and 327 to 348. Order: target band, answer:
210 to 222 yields 0.05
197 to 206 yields -0.03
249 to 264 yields 0.22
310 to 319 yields -0.09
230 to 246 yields 0.00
